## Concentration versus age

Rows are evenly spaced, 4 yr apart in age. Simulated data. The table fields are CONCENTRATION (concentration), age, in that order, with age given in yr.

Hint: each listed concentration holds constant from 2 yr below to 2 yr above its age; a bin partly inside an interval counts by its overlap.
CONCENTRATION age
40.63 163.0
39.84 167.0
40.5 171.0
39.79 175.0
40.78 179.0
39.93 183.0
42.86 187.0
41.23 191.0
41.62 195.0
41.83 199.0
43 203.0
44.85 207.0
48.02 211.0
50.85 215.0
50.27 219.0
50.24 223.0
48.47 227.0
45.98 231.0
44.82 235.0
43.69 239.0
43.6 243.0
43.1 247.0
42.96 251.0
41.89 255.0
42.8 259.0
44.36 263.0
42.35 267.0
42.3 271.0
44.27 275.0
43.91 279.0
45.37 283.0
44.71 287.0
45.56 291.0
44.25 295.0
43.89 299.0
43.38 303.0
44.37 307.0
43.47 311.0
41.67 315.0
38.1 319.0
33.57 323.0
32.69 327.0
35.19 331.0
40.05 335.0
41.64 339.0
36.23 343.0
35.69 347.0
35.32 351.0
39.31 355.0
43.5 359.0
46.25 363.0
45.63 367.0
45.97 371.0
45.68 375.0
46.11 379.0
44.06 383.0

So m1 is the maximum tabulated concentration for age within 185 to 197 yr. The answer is 42.86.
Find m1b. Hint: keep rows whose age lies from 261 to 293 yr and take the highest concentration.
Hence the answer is 45.56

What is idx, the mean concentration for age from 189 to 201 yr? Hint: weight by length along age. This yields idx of 41.6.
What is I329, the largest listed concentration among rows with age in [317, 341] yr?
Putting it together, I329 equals 41.64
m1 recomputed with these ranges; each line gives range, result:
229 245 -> 45.98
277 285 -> 45.37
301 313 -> 44.37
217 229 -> 50.27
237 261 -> 43.69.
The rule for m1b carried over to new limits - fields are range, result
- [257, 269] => 44.36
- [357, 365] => 46.25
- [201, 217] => 50.85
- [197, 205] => 43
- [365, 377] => 45.97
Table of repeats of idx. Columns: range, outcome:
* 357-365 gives 44.9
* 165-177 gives 40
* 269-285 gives 44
